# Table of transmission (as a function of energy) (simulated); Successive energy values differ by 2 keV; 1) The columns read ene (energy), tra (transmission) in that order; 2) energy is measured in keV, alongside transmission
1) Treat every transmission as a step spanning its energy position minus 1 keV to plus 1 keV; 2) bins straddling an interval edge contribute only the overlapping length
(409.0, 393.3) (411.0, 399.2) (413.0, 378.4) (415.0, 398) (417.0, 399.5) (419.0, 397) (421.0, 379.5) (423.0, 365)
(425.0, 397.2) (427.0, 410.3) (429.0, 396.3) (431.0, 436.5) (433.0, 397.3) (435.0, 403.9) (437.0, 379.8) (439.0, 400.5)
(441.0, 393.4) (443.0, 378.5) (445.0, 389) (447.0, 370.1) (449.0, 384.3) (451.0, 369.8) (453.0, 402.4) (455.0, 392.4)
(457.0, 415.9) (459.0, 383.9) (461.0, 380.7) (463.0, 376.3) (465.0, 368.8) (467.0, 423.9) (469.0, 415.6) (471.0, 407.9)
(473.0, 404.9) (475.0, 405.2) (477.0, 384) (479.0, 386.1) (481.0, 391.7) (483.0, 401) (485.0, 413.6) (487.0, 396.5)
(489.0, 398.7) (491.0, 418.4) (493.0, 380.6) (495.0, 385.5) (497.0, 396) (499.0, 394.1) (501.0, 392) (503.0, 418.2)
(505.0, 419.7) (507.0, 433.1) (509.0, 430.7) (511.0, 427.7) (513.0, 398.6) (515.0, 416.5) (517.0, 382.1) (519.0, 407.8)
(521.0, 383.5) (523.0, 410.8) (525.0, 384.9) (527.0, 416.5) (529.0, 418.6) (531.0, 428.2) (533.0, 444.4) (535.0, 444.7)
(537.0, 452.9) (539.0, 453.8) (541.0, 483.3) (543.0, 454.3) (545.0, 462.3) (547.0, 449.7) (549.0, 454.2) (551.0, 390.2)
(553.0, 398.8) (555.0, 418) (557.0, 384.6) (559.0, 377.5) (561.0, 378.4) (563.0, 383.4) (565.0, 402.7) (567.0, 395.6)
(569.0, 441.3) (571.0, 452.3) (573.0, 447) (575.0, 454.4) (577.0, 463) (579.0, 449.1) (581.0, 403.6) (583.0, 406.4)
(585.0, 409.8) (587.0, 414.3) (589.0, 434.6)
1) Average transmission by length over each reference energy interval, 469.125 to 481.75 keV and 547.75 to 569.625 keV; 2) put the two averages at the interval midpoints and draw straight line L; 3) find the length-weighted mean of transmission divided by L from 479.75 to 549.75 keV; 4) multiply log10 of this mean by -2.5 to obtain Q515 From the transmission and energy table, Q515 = -0.05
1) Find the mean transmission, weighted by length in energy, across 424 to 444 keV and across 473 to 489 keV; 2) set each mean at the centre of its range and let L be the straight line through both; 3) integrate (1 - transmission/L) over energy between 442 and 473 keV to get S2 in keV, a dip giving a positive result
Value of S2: 0.6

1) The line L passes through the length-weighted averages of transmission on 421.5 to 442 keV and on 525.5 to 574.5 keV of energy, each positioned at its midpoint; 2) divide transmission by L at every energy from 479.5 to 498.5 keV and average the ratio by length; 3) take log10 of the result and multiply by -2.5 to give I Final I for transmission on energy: 0.04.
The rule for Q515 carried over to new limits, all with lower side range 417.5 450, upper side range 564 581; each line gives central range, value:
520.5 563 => 0.01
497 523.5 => 0.02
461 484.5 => 0.02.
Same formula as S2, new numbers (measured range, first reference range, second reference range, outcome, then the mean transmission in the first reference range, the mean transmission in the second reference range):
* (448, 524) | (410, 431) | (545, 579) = 1.2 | 394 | 420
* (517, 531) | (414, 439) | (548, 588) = 0.2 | 397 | 416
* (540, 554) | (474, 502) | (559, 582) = -0.9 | 396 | 423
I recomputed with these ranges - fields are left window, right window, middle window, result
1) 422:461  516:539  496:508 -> 0.00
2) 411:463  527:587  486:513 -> 0.01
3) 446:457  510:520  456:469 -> -0.01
